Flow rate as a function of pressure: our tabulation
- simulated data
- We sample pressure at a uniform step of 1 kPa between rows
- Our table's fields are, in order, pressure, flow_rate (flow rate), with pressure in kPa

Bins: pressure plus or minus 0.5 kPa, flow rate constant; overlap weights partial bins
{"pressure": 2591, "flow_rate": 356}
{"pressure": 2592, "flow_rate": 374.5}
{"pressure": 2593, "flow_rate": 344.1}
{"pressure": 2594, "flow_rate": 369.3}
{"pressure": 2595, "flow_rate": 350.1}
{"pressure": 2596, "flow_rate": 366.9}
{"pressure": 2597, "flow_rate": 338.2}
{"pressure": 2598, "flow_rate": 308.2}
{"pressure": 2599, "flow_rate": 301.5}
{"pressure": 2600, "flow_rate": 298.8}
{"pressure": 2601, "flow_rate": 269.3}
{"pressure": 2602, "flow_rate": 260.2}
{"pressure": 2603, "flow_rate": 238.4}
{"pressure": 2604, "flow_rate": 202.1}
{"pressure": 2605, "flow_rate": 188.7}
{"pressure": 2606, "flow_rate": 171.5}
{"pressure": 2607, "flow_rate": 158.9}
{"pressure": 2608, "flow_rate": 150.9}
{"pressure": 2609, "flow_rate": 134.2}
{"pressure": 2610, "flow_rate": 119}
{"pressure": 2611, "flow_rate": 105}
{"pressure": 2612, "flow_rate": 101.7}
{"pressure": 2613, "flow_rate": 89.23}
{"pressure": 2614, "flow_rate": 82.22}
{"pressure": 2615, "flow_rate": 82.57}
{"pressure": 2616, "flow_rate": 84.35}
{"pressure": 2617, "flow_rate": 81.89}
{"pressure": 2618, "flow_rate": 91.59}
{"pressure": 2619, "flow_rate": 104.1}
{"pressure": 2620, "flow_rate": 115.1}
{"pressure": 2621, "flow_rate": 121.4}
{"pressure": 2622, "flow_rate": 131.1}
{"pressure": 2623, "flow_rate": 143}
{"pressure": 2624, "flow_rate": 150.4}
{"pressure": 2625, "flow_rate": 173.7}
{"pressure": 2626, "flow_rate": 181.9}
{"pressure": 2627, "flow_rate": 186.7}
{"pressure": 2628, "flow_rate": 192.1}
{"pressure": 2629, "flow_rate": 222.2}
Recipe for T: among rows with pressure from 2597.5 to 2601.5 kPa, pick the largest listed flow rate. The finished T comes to 308.2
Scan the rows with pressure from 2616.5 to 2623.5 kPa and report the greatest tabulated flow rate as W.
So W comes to 143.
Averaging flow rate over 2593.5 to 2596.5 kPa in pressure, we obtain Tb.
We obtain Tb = 362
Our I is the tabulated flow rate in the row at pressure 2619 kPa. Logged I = 104.1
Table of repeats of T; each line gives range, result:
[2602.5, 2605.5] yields 238.4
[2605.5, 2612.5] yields 171.5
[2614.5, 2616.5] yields 84.35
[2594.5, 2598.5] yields 366.9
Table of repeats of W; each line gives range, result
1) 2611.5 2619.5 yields 104.1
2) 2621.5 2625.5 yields 173.7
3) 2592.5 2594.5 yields 369.3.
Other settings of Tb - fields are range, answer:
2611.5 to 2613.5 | 95.5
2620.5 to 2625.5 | 144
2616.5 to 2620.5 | 98.2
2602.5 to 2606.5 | 200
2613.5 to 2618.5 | 84.5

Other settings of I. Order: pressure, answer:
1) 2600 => 298.8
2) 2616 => 84.35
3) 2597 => 338.2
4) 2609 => 134.2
